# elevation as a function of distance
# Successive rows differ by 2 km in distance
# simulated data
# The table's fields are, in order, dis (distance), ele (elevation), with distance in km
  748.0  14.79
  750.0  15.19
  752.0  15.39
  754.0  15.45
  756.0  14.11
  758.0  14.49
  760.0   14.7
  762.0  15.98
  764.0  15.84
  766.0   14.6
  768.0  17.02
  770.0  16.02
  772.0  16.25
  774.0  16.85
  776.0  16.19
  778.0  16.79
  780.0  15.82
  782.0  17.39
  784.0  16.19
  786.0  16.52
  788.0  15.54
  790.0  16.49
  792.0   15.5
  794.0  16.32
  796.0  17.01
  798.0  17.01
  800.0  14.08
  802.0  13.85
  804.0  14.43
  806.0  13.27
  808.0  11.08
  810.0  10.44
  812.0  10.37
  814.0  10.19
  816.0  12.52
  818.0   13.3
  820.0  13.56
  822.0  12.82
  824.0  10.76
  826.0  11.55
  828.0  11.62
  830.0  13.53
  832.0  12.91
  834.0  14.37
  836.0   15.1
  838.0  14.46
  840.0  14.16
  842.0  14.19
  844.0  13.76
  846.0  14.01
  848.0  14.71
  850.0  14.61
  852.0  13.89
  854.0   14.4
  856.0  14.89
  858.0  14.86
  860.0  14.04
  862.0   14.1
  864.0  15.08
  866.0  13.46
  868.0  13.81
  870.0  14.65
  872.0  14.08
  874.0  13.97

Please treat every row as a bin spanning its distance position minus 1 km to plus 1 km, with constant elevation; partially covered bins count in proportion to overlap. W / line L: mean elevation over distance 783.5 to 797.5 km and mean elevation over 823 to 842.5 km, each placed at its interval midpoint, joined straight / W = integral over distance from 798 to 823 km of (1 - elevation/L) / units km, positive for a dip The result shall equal 3.6 km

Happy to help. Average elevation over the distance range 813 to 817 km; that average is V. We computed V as 11.4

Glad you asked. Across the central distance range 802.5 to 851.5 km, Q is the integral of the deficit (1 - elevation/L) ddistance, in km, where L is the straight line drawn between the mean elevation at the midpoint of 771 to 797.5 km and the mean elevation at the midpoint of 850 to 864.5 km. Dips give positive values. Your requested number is 7.1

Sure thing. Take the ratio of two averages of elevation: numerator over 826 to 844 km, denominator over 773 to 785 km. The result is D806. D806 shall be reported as 0.83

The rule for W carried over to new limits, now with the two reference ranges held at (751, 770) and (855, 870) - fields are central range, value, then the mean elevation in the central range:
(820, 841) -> 2.1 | 13.1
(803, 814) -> 2.3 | 11.8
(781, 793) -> -1.0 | 16.3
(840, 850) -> 0.2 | 14.2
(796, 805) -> -0.1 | 15.1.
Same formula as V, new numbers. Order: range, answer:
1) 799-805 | 14.1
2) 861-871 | 14.2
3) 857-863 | 14.3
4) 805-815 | 11.1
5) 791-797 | 16.3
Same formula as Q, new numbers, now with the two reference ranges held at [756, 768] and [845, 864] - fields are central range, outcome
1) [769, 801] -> -2.65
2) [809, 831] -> 4.24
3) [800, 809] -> 0.96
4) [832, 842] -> 0.17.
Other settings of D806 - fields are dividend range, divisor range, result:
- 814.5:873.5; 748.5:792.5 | 0.87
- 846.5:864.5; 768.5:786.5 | 0.88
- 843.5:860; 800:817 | 1.19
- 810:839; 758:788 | 0.78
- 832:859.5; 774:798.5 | 0.88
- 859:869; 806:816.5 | 1.27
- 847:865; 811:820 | 1.23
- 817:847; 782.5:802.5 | 0.84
